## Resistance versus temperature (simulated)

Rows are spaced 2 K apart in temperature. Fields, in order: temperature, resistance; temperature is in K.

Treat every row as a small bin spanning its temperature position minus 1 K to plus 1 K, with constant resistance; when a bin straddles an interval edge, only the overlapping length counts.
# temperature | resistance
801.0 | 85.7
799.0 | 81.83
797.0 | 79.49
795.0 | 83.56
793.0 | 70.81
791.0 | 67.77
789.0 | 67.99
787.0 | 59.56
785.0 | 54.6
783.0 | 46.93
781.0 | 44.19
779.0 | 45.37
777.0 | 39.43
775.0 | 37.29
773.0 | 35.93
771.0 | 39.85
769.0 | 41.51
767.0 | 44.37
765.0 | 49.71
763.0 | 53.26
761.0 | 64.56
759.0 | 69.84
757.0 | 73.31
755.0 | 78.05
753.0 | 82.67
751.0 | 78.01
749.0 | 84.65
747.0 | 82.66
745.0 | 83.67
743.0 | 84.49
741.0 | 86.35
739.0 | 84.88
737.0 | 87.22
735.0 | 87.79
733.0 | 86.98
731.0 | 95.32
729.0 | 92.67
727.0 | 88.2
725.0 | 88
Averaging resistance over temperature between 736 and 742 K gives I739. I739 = 86.1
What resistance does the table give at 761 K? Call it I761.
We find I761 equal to 64.56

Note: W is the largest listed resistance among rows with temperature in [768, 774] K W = 41.51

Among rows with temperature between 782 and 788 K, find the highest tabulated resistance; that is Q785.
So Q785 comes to 59.56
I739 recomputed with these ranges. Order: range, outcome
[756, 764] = 65.2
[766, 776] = 39.8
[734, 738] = 87.5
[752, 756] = 80.4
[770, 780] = 39.6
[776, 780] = 42.4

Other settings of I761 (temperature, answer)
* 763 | 53.26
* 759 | 69.84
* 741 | 86.35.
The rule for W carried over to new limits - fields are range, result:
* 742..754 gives 84.65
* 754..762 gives 78.05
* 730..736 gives 95.32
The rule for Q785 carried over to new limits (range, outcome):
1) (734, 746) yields 87.79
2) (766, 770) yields 44.37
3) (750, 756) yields 82.67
